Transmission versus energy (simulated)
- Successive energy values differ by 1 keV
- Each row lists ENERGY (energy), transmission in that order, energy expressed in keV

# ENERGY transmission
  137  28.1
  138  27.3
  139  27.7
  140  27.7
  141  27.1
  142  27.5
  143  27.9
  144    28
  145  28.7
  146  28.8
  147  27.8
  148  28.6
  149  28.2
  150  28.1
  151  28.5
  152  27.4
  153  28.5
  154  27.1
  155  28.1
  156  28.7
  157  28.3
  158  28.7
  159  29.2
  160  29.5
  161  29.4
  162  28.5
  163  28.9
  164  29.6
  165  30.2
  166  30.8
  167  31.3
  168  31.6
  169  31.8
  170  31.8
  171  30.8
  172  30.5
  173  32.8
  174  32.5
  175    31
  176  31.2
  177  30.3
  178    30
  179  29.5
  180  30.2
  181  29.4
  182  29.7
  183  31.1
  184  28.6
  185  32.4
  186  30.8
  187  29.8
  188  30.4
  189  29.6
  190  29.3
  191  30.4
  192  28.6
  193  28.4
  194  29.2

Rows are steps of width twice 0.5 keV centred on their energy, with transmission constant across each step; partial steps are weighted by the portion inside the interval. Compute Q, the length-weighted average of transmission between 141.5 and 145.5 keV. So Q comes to 28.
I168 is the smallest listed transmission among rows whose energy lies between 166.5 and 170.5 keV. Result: 31.3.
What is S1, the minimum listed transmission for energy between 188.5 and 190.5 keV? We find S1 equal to 29.3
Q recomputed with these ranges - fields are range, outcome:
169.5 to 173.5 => 31.5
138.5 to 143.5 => 27.6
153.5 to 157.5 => 28.1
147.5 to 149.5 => 28.4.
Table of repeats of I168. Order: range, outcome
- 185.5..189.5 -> 29.6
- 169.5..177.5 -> 30.3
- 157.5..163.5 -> 28.5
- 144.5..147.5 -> 27.8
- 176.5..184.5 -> 28.6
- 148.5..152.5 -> 27.4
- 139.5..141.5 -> 27.1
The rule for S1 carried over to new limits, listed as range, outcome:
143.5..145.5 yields 28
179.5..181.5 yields 29.4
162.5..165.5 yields 28.9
